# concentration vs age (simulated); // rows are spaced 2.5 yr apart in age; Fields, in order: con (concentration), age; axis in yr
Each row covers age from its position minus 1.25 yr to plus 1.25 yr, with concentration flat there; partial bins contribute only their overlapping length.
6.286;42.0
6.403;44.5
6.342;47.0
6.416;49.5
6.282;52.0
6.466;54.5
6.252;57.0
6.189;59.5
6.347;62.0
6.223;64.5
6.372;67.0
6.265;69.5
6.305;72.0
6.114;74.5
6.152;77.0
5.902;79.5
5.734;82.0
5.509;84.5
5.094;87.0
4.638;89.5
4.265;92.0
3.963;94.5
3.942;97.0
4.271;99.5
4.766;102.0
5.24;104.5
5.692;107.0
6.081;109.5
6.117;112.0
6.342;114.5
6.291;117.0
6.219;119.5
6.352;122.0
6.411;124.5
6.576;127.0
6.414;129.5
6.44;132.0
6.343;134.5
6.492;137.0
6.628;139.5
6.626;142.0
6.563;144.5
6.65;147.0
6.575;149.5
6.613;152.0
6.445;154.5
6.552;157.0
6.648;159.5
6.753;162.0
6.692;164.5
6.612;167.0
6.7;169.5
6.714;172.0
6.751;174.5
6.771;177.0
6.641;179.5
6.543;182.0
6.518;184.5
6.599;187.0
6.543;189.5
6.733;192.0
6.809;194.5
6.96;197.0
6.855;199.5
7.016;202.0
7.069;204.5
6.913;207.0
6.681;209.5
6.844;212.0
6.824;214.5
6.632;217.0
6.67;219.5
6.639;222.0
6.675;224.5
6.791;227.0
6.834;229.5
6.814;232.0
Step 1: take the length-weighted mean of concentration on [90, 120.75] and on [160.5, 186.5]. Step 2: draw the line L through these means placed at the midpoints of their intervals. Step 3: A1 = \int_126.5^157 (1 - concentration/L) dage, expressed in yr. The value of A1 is -2.7 yr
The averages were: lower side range 5.25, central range 6.53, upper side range 6.67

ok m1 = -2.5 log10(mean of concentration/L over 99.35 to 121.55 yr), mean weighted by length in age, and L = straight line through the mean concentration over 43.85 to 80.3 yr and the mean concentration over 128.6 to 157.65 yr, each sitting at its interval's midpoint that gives 0.12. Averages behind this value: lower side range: 6.27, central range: 5.76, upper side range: 6.53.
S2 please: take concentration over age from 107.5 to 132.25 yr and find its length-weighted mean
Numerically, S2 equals 6.3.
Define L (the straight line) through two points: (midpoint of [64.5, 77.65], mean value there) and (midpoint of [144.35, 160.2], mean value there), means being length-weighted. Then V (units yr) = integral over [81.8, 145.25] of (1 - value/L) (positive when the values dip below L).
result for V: 6.9 yr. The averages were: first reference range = 6.24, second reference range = 6.58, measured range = 5.72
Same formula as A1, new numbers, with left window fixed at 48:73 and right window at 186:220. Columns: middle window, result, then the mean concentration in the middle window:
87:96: 2.8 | 4.39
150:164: 0.1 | 6.61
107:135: 1.0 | 6.3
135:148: 0.0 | 6.58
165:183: 0.1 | 6.68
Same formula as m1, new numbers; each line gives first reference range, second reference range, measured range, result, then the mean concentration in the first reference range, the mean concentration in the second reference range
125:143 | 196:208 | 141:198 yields 0.01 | 6.5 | 6.96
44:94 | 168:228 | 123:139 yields -0.02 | 5.93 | 6.74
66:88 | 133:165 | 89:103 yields 0.39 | 5.94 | 6.58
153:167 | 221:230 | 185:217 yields -0.02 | 6.62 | 6.73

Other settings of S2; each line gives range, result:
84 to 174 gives 6.02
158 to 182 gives 6.69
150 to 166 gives 6.62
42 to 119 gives 5.75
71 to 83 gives 6.04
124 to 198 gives 6.61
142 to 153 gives 6.6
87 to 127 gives 5.4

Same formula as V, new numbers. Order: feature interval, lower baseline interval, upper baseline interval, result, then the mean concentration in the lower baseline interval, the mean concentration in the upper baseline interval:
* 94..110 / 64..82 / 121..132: 3.75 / 6.16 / 6.44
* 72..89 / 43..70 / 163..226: 1.73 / 6.32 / 6.74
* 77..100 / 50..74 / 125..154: 5.31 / 6.3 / 6.53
